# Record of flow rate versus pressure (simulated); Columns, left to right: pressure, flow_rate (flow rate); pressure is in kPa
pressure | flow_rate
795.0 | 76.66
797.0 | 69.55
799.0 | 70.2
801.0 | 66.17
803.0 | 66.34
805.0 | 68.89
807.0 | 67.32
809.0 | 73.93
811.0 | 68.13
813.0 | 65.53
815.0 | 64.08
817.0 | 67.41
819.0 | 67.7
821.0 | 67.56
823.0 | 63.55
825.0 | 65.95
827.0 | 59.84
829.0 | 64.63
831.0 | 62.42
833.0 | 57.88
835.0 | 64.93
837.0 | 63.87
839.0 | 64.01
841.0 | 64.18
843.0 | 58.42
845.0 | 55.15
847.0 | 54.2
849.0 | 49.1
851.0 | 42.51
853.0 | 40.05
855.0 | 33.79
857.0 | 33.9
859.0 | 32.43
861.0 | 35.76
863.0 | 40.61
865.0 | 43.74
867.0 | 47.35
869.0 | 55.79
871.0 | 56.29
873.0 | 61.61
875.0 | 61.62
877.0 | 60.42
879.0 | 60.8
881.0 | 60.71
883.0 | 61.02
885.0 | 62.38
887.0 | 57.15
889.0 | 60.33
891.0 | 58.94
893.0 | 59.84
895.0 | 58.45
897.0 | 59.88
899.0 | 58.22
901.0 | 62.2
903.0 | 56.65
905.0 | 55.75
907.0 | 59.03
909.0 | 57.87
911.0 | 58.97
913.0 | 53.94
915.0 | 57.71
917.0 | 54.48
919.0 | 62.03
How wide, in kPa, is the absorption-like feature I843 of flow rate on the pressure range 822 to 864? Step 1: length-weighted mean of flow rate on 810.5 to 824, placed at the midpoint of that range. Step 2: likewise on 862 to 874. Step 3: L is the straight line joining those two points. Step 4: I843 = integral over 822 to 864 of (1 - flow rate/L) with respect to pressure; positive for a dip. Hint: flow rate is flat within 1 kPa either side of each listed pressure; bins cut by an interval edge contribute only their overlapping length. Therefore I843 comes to 4.5 kPa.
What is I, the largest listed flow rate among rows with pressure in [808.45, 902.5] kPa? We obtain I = 73.93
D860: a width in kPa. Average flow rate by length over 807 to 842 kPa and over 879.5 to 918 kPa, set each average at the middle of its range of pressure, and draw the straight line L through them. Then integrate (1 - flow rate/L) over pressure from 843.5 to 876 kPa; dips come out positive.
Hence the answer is 8.0 kPa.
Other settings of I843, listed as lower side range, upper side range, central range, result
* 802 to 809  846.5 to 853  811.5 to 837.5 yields -2.34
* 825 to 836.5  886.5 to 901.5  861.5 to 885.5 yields 1.92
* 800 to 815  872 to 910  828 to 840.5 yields 0.41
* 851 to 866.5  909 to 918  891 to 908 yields -2.35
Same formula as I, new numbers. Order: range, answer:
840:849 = 64.18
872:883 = 61.62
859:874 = 61.61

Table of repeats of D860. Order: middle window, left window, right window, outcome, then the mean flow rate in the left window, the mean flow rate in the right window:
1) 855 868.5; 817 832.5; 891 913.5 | 4.9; 64.5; 58.4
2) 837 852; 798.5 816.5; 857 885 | 0.7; 67.8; 51.9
